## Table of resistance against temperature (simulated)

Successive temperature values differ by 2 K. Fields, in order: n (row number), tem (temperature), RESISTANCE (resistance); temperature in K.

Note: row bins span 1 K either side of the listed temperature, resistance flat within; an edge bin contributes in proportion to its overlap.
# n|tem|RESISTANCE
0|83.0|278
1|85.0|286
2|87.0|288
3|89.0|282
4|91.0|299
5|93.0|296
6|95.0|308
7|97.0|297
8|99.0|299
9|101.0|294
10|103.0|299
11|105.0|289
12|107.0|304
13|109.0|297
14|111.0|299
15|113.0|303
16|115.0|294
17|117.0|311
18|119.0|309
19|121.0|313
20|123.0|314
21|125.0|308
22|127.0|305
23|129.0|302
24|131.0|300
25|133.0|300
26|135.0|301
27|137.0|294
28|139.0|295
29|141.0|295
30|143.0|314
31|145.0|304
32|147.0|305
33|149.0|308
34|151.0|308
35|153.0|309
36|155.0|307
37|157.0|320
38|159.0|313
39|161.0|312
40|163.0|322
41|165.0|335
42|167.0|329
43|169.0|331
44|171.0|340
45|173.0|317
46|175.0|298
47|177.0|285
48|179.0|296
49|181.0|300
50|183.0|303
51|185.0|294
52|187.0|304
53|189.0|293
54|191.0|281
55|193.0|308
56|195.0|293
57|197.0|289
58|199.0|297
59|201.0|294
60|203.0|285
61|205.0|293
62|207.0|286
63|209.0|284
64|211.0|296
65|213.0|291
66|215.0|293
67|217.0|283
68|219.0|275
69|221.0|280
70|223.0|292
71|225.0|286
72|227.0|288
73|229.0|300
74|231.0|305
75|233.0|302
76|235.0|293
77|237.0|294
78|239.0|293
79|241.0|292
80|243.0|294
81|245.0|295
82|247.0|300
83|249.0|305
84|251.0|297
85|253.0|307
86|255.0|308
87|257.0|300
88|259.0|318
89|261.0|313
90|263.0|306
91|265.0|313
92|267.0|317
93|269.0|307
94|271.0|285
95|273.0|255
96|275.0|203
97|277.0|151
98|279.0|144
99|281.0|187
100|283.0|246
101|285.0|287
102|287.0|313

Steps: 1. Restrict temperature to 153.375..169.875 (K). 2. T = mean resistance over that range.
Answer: 321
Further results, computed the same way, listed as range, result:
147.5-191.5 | 310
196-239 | 291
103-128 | 304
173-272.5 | 296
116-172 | 311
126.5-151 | 302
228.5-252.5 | 298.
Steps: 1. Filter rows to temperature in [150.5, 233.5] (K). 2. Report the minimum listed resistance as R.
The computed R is 275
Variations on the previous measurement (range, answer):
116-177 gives 285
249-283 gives 144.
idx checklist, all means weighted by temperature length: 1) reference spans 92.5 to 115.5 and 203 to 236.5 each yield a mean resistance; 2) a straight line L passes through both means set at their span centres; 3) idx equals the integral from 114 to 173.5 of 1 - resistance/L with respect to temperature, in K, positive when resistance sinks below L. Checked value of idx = -2.99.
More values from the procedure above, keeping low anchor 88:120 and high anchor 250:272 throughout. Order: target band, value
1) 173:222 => 1.79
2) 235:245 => 0.39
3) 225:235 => 0.26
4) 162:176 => -1.05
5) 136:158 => -0.33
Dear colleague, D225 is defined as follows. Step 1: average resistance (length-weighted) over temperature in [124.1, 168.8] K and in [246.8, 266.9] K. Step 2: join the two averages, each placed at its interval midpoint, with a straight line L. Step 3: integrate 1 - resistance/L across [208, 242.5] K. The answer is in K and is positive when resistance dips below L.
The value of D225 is 1.9 K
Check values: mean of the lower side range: 309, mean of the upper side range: 307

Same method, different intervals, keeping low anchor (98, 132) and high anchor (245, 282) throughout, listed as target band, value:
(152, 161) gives -0.5 K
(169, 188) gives -1.0 K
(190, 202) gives -0.3 K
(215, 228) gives -0.1 K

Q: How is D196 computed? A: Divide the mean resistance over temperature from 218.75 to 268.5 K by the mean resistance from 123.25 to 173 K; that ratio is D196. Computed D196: 1.0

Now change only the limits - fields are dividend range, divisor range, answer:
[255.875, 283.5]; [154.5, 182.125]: 0.83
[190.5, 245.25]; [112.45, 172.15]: 0.94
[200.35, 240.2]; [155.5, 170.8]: 0.90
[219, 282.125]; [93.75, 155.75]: 0.93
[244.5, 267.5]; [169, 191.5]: 1.01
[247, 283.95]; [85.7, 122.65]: 0.91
